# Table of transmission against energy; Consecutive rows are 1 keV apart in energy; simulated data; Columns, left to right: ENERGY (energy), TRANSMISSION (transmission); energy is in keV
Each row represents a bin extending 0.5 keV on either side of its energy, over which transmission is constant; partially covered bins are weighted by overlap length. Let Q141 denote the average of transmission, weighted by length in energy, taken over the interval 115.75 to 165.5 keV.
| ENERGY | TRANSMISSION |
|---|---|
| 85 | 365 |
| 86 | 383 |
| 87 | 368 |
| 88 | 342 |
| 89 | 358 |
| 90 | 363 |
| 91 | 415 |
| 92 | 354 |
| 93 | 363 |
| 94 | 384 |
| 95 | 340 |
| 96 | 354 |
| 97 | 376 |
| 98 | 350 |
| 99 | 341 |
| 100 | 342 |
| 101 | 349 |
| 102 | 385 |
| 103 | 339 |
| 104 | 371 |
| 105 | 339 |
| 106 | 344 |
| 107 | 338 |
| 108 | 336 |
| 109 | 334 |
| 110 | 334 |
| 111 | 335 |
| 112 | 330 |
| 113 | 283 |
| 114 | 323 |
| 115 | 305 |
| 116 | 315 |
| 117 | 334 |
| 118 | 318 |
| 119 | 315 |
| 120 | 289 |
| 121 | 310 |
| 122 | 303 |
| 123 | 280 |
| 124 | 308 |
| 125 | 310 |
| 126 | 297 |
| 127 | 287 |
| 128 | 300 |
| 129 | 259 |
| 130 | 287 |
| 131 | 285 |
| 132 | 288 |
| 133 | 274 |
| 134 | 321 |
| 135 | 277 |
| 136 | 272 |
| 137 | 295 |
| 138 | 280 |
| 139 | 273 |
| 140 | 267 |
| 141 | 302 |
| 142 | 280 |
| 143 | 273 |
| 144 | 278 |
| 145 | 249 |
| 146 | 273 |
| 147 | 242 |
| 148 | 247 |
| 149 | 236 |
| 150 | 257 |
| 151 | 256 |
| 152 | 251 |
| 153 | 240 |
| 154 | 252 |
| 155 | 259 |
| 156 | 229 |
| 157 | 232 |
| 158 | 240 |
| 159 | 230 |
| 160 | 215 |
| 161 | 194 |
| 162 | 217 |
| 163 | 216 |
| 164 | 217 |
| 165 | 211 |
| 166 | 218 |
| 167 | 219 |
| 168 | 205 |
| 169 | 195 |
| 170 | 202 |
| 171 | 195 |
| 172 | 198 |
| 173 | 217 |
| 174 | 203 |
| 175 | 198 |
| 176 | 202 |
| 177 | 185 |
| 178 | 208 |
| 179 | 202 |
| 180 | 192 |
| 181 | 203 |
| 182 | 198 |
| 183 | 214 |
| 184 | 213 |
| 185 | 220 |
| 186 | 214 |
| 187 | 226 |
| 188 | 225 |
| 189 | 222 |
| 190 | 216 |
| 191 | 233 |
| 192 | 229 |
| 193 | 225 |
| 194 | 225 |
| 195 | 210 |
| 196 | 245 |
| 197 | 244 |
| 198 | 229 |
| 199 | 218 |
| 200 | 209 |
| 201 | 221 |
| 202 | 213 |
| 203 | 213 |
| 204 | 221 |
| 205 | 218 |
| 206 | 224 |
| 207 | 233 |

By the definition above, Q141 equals 269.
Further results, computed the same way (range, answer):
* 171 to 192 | 210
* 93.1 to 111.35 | 350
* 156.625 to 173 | 213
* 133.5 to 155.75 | 267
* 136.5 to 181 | 233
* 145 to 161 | 243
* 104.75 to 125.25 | 318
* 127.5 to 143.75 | 283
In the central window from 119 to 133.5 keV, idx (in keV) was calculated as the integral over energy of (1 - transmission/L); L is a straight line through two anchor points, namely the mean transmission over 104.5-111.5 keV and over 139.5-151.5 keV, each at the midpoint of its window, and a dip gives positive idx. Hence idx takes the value 0.4 keV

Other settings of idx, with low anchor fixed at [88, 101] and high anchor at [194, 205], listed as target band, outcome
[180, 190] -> 1.1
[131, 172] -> 5.7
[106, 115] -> 0.3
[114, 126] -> 0.7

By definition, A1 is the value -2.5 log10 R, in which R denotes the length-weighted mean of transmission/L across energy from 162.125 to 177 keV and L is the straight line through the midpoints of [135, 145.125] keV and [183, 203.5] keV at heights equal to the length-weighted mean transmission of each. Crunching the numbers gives 0.20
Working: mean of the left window 278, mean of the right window 222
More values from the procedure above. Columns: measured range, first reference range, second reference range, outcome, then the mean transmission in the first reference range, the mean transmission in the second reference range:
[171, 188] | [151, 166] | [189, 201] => 0.11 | 229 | 225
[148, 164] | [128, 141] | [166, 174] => 0.01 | 283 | 205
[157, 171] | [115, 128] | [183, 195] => 0.18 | 305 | 222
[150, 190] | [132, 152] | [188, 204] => 0.14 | 271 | 223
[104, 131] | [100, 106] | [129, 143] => 0.04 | 354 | 283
